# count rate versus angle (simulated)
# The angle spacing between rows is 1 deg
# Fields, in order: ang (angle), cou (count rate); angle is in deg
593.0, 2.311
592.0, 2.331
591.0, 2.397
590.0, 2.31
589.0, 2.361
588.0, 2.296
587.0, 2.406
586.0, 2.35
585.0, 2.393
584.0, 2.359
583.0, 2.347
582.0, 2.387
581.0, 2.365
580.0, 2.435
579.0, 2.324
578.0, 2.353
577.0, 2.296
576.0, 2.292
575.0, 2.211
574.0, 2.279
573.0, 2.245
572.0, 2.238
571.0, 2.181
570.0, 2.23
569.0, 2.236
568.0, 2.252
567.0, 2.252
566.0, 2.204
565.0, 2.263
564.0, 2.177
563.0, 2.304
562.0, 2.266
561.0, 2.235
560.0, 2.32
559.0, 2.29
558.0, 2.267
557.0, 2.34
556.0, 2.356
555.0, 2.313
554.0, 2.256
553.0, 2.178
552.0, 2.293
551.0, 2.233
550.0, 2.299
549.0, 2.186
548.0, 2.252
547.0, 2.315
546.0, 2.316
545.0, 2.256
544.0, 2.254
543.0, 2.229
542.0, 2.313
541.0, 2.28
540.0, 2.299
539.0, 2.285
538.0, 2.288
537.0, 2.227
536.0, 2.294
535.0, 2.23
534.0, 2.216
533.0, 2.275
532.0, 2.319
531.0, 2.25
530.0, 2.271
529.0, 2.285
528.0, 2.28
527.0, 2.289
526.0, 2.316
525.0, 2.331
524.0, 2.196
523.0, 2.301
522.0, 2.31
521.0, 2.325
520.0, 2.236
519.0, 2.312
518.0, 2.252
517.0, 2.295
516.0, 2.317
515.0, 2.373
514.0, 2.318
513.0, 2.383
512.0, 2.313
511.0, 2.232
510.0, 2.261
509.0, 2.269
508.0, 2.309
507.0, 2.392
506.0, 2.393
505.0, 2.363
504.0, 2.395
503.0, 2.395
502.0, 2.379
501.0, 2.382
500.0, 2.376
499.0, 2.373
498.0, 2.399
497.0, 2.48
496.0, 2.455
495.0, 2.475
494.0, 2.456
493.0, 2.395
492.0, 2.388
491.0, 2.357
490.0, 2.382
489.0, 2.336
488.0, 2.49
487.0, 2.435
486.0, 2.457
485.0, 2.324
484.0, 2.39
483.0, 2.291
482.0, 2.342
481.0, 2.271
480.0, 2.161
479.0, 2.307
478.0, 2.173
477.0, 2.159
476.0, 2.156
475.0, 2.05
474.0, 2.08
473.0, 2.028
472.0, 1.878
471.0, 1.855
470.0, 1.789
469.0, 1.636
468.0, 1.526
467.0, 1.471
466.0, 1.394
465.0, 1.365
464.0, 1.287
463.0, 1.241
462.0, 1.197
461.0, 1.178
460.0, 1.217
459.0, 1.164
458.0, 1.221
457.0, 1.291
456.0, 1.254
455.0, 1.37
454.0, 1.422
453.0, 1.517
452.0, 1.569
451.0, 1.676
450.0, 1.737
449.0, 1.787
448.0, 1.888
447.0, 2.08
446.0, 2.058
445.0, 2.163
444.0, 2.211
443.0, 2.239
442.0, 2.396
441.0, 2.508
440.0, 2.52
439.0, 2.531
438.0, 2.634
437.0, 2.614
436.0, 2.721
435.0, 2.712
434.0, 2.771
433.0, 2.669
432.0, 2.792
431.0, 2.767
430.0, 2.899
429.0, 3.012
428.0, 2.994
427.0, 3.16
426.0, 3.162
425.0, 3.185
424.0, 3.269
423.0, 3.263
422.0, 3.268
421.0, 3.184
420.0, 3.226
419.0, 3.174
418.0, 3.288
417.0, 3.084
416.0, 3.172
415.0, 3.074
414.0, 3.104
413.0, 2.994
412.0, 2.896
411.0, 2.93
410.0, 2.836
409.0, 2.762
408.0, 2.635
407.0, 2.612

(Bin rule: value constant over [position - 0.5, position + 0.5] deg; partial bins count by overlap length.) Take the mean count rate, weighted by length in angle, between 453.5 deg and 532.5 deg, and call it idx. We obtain 2.1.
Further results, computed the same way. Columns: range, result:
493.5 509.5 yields 2.39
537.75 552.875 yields 2.27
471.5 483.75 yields 2.16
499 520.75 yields 2.33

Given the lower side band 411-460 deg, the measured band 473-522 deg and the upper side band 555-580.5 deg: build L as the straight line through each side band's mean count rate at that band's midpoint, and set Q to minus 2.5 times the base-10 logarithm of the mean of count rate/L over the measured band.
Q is 0.03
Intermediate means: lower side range 2.48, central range 2.33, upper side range 2.27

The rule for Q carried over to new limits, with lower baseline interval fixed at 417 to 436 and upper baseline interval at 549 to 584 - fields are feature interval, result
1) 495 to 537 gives 0.10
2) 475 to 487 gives 0.20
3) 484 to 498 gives 0.12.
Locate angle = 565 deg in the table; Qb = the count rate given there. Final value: 2.263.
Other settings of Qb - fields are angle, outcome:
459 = 1.164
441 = 2.508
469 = 1.636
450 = 1.737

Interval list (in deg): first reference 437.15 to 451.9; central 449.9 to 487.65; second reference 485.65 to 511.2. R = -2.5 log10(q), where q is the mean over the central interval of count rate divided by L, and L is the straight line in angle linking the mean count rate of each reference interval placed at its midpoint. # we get 0.28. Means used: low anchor 2.17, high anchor 2.39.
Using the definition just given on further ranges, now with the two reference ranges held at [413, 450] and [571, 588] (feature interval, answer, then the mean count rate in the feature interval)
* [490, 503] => 0.07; 2.41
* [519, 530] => 0.09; 2.29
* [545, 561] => 0.06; 2.28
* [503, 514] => 0.09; 2.33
